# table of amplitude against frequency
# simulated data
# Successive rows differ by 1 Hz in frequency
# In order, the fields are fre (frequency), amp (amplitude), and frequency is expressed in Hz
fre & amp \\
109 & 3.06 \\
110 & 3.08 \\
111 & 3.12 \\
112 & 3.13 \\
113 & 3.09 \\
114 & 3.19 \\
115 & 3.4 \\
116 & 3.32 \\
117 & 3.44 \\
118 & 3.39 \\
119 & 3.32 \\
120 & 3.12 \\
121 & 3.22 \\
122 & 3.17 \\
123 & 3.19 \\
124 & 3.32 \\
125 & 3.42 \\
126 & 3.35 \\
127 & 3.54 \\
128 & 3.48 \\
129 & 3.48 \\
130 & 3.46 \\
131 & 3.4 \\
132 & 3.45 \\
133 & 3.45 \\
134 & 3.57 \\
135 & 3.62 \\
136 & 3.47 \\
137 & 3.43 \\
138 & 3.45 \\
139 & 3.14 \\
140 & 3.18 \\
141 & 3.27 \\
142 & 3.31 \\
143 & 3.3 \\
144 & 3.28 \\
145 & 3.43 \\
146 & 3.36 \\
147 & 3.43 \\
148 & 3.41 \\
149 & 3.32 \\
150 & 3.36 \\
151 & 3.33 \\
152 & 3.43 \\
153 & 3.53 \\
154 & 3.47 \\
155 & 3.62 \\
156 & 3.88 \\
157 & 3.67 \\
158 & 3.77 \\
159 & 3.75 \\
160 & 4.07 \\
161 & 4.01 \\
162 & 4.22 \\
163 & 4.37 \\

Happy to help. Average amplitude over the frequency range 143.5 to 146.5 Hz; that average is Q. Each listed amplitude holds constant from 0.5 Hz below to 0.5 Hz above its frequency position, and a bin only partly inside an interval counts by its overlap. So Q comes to 3.36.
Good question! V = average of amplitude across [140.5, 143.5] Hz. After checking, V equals 3.29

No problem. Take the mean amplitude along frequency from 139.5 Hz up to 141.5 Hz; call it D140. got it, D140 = 3.23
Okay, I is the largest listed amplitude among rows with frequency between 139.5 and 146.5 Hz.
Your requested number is 3.43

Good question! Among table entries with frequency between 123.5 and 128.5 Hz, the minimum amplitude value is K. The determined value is 3.32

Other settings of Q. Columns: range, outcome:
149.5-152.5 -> 3.37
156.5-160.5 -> 3.81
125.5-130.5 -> 3.46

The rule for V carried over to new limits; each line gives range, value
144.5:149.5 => 3.39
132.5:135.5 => 3.55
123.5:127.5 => 3.41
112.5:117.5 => 3.29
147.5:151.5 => 3.35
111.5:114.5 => 3.14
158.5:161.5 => 3.94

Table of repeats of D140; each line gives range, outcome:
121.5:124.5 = 3.23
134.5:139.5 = 3.42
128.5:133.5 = 3.45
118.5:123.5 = 3.2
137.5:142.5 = 3.27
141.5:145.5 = 3.33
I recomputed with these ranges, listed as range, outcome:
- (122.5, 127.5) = 3.54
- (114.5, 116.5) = 3.4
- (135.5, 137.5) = 3.47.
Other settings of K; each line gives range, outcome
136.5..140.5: 3.14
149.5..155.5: 3.33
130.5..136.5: 3.4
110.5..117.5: 3.09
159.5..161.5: 4.01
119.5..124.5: 3.12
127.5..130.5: 3.46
